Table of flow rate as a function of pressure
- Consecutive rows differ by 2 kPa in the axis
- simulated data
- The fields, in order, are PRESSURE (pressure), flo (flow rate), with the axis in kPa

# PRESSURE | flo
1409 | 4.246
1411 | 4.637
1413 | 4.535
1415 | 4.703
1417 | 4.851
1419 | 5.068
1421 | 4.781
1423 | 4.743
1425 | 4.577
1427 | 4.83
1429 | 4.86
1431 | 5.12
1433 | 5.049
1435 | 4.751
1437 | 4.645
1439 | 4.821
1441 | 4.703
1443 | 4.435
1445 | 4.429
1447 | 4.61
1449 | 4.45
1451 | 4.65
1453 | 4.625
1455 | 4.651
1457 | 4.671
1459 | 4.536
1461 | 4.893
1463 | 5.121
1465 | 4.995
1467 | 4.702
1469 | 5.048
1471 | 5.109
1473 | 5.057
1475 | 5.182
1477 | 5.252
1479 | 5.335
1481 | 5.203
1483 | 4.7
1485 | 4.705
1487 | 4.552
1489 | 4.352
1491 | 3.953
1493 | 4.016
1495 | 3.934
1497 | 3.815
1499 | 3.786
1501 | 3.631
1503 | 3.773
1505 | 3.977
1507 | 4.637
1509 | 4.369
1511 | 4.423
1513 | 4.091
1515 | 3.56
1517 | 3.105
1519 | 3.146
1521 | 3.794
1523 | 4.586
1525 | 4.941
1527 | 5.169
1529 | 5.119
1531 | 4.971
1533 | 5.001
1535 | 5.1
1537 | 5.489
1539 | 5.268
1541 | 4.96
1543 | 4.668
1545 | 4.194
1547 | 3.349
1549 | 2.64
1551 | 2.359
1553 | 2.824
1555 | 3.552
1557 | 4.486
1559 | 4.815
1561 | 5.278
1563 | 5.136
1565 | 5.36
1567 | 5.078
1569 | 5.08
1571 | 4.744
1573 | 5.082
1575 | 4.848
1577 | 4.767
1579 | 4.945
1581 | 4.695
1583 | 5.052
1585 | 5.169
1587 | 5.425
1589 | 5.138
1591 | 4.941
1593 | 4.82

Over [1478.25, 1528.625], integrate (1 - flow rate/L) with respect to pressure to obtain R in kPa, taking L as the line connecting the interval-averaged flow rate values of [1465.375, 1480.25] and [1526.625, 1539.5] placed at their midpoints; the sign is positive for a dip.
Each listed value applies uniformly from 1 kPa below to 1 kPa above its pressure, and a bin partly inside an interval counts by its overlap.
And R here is 8.8 kPa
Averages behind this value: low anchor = 5.1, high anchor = 5.15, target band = 4.23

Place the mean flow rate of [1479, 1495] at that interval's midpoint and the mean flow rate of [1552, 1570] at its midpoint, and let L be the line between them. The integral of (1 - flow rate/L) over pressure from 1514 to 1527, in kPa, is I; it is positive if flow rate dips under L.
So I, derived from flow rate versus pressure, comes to 1.7 kPa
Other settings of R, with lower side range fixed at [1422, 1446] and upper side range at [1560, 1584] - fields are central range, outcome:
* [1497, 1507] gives 2.0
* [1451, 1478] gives -0.5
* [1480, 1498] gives 1.8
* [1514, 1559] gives 6.6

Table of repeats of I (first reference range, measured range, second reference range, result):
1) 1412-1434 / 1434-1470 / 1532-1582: 0.45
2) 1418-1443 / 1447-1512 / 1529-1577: 1.99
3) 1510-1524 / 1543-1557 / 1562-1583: 3.56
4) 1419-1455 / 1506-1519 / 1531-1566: 1.56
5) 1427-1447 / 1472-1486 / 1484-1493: -2.02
